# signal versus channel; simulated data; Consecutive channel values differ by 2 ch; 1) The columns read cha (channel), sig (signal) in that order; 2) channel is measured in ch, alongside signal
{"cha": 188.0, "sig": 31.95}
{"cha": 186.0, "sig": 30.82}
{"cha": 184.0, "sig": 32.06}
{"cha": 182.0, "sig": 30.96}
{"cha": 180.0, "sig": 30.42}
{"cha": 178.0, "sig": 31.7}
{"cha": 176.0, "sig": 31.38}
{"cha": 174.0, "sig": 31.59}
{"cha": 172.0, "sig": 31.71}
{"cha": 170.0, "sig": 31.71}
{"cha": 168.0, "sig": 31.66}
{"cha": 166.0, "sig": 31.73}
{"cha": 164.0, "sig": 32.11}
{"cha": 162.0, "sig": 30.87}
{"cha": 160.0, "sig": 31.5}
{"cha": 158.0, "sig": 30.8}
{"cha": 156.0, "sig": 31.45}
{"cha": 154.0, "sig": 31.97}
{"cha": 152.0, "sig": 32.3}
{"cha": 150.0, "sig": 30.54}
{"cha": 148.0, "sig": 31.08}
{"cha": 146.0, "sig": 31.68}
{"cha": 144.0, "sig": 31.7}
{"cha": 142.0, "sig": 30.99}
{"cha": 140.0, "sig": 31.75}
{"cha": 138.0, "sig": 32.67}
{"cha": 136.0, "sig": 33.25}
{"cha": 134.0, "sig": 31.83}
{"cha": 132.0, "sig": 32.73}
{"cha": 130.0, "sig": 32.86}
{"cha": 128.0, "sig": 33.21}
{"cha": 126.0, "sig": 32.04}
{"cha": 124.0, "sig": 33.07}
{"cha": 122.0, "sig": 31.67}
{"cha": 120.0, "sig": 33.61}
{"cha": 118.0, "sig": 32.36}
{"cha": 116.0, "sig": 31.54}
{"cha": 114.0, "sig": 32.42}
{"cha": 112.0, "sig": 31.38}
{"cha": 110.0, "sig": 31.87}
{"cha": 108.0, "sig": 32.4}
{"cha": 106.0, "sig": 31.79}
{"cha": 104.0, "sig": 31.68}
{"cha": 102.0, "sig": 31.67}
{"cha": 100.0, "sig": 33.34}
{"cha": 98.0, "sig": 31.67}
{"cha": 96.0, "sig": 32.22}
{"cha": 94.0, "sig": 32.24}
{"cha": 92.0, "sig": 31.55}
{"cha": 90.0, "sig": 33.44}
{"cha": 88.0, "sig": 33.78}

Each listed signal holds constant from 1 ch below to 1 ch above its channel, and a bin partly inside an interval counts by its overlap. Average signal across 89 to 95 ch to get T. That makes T 32.4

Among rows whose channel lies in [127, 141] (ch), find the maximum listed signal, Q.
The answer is 33.25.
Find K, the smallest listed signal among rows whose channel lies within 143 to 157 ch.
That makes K 30.54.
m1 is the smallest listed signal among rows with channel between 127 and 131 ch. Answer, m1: 32.86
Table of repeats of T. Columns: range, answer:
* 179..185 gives 31.1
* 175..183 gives 31.1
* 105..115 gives 32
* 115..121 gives 32.5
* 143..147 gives 31.7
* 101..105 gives 31.7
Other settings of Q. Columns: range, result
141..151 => 31.7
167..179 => 31.71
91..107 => 33.34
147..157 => 32.3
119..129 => 33.61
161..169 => 32.11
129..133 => 32.86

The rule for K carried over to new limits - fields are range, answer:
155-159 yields 30.8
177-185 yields 30.42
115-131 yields 31.54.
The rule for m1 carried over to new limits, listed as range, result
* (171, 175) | 31.59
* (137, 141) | 31.75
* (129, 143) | 30.99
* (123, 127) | 32.04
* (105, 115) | 31.38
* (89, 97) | 31.55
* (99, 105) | 31.67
